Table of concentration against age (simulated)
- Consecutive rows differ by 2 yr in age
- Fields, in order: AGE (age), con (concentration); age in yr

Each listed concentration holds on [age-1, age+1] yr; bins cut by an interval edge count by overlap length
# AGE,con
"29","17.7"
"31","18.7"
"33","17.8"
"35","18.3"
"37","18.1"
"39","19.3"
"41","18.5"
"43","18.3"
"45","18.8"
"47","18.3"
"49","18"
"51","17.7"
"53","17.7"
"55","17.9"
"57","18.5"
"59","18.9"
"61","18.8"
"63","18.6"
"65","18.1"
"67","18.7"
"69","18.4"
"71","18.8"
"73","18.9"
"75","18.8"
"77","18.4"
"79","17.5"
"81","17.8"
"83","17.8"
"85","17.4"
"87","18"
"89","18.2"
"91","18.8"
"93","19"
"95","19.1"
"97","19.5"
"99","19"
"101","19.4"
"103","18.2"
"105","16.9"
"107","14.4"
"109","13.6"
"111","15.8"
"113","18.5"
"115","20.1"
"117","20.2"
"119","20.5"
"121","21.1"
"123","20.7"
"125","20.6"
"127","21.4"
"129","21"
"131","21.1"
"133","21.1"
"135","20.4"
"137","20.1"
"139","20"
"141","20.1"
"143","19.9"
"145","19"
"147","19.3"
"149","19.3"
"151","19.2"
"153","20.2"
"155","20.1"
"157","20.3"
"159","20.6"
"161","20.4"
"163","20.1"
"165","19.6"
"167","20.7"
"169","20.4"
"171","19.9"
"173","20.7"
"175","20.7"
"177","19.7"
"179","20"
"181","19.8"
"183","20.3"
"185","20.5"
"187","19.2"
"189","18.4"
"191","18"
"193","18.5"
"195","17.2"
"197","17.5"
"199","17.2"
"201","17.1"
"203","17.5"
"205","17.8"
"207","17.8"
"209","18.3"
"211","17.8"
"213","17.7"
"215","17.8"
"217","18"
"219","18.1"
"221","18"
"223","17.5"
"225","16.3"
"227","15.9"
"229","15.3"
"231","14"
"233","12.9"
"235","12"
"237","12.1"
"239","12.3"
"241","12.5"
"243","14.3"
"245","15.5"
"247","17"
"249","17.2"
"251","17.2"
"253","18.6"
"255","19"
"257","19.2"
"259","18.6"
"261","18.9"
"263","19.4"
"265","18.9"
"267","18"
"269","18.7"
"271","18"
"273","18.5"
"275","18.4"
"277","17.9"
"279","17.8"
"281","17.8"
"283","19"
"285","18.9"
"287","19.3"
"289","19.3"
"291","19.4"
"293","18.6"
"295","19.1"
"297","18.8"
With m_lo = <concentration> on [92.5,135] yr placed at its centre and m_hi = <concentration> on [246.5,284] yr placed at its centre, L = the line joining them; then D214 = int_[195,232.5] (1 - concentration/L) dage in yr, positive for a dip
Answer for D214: 3.0 yr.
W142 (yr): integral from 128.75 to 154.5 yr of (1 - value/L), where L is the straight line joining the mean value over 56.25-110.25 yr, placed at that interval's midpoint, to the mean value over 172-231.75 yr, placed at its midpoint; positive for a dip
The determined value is -2.7 yr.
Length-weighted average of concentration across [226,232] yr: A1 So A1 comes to 15.1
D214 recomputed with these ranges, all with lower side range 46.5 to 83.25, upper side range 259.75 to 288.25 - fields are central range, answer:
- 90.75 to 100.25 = -0.4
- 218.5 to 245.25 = 5.5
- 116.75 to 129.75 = -1.7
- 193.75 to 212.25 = 0.9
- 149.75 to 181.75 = -3.0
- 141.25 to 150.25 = -0.5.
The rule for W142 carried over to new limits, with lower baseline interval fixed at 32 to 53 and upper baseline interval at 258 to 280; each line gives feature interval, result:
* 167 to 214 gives -1.08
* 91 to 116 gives 0.68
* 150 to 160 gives -0.93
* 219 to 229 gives 0.84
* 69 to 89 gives 0.15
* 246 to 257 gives 0.31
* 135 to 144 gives -0.84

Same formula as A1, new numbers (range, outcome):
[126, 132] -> 21.2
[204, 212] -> 17.9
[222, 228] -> 16.6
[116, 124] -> 20.6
